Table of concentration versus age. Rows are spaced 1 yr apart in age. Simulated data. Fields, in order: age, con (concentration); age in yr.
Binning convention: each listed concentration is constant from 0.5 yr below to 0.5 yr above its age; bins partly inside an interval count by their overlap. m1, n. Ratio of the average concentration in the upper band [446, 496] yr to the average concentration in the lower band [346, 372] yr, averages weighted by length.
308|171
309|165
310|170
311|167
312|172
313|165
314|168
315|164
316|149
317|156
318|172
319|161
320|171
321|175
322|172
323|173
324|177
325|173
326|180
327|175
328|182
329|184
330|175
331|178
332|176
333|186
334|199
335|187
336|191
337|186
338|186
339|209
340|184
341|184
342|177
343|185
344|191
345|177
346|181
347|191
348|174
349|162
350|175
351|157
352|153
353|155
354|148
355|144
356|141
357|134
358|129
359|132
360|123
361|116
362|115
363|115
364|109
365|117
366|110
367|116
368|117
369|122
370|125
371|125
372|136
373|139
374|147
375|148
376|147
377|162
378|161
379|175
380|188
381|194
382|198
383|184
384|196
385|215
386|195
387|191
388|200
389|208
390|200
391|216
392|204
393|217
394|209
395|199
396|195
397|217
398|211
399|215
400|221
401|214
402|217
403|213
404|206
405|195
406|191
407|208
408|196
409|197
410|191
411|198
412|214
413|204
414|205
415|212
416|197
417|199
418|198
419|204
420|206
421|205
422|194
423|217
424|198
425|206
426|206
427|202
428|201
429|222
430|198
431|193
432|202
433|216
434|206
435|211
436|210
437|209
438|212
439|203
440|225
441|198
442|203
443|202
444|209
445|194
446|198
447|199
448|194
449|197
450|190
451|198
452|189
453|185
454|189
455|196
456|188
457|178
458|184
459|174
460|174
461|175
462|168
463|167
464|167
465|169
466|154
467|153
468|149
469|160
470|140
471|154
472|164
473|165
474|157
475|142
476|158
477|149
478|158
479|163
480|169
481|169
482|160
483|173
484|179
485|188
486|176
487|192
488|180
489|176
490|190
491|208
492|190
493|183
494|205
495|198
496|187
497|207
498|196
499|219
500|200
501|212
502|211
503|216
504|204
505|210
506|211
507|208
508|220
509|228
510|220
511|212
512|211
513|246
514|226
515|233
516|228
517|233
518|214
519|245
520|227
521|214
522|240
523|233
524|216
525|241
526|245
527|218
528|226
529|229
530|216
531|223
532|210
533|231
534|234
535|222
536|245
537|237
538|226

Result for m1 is 1.28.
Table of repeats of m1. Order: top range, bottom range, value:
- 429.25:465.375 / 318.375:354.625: 1.09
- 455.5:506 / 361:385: 1.22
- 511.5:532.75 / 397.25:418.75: 1.11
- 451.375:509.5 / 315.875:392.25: 1.10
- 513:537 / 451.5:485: 1.37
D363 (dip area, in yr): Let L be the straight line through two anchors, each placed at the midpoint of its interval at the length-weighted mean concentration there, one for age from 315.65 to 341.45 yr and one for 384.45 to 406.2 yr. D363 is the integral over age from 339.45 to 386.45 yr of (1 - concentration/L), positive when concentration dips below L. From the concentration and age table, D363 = 9.3 yr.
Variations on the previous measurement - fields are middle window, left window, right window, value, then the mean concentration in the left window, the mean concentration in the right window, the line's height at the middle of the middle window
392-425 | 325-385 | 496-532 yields -4.4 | 161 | 220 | 181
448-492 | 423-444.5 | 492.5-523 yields 8.0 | 207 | 216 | 211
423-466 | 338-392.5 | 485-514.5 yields -2.0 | 161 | 205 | 187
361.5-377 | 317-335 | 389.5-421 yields 5.3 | 177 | 205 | 192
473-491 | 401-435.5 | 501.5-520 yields 3.8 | 204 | 221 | 216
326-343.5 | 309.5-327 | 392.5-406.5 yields -0.8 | 169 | 209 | 177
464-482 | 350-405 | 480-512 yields 3.2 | 168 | 197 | 192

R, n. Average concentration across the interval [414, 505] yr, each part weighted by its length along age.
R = 189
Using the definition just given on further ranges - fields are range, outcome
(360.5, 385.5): 147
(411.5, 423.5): 205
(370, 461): 196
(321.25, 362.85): 168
